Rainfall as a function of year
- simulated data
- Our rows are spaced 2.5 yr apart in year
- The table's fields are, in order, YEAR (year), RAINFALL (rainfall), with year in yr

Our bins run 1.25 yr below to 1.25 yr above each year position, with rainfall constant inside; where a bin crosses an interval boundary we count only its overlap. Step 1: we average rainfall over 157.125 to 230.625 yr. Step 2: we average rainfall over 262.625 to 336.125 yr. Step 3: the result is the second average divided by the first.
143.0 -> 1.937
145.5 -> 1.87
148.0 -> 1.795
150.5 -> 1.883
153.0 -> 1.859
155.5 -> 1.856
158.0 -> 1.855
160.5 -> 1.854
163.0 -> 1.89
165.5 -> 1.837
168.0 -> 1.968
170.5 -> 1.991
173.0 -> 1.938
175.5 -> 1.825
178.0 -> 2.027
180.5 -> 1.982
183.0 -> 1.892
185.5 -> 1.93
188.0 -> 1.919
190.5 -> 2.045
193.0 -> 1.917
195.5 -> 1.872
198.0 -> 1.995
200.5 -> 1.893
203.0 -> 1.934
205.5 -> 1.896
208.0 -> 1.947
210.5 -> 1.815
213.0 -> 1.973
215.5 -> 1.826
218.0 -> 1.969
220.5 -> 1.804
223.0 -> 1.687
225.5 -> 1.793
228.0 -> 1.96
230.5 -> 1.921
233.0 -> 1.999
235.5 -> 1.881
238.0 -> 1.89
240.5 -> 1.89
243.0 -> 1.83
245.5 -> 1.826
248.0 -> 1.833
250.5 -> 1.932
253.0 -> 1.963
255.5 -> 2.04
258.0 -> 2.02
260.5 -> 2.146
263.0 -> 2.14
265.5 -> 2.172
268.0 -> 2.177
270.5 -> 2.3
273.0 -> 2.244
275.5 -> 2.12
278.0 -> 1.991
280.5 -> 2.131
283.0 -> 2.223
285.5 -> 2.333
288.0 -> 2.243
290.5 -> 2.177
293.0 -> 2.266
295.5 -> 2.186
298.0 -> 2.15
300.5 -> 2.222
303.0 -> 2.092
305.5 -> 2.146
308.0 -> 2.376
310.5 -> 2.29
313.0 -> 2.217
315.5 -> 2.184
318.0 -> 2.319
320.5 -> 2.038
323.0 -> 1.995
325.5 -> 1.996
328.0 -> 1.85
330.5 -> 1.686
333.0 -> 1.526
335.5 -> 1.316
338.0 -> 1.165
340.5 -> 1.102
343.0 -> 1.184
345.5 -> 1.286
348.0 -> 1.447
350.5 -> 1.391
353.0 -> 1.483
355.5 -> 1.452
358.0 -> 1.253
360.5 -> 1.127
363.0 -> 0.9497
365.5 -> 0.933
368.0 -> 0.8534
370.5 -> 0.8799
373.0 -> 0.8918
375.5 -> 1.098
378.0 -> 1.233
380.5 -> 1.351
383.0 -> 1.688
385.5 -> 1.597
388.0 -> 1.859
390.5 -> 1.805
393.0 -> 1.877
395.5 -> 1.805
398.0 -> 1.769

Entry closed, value 1.11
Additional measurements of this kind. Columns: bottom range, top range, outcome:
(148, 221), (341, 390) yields 0.66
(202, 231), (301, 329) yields 1.14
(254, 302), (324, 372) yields 0.60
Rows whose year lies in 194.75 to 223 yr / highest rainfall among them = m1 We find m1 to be 1.995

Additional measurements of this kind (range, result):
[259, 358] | 2.376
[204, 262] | 2.146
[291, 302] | 2.266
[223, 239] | 1.999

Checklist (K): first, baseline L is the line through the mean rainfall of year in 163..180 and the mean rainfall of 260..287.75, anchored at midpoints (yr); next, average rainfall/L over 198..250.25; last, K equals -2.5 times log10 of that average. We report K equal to 0.10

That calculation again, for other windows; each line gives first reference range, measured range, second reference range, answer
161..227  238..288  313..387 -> -0.216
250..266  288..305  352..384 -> -0.244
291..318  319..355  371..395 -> 0.242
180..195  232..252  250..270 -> 0.092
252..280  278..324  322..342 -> -0.202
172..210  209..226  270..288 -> 0.095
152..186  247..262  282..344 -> -0.026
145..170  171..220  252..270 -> 0.017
